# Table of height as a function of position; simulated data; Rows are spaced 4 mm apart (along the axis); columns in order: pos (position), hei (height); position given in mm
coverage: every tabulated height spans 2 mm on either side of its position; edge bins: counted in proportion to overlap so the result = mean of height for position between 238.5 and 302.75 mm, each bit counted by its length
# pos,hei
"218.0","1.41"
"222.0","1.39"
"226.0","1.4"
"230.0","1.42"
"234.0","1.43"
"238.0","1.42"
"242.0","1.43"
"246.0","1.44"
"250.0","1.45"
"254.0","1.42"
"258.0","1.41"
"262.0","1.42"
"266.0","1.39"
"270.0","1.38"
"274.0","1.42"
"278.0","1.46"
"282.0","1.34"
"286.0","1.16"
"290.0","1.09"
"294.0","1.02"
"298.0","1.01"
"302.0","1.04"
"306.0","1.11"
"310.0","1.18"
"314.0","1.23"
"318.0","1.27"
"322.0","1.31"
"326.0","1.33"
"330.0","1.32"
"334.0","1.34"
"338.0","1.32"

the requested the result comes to 1.31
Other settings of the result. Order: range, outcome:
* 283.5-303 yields 1.07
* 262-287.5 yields 1.37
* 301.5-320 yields 1.18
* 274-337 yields 1.22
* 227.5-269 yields 1.42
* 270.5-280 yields 1.43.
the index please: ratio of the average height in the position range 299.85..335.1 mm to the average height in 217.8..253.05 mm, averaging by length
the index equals 0.87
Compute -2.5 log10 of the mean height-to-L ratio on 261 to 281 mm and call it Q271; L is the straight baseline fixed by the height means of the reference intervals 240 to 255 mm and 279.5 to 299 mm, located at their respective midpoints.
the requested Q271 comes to -0.12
